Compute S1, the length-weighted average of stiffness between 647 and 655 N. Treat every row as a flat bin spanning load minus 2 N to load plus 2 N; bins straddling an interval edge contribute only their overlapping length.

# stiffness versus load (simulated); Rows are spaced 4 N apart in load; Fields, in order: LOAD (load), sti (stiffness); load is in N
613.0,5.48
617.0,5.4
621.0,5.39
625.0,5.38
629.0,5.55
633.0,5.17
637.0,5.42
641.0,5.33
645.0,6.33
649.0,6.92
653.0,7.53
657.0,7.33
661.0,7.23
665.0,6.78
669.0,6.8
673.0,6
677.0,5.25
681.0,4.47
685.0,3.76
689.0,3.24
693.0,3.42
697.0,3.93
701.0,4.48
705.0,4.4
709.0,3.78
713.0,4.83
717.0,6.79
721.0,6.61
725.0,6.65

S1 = 7.22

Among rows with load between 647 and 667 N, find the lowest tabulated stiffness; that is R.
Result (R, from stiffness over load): 6.78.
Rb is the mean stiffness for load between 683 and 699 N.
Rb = 3.59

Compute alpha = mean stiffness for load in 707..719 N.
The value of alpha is 5.13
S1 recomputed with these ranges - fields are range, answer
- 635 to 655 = 6.31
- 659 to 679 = 6.41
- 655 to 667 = 7.11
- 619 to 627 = 5.38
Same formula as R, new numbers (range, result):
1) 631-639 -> 5.17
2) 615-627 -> 5.38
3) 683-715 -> 3.24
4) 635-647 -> 5.33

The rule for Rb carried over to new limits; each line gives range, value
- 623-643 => 5.37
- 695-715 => 4.28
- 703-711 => 4.09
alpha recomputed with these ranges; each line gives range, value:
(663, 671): 6.79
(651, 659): 7.43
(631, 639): 5.29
